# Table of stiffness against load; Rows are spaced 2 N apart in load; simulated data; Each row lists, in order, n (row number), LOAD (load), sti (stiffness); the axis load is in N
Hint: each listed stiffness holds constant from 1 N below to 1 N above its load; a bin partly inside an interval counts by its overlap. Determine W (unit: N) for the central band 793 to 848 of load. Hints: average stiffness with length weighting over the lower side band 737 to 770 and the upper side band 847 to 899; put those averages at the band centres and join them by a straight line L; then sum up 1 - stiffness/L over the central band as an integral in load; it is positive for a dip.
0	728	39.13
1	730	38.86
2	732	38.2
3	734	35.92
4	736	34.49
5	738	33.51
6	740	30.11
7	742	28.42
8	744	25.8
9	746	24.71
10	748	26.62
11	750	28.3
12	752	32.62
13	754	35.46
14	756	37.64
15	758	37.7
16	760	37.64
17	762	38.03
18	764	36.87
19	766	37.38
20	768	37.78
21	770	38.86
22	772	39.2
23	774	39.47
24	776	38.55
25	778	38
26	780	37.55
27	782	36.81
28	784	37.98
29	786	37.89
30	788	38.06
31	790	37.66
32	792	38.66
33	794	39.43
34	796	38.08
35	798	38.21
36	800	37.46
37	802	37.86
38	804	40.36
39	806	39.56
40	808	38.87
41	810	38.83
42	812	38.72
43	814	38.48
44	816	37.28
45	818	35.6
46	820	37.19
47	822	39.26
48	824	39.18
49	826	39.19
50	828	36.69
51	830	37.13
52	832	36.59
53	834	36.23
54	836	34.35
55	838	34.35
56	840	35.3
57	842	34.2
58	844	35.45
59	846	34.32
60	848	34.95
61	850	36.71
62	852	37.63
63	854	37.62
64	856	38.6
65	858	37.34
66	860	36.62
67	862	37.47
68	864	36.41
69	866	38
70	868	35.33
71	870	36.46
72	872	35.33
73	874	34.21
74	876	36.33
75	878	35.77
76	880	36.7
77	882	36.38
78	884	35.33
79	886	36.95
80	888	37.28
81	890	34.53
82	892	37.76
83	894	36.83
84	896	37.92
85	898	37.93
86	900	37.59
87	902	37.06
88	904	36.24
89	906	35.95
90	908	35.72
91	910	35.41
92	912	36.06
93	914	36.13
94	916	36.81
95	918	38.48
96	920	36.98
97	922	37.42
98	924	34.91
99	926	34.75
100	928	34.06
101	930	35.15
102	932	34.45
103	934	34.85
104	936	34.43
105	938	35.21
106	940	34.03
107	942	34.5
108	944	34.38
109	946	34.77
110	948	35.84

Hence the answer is -3.43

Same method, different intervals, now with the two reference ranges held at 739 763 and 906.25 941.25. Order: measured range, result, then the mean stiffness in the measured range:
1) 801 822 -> -3.2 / 38.3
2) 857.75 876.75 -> -1.1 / 36.3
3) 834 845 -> -0.3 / 34.9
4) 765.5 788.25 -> -4.0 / 38.1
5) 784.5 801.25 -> -2.7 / 38.2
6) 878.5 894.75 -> -0.8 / 36.4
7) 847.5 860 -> -1.1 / 37.2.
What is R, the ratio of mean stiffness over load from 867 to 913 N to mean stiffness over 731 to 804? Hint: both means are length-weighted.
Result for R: 1.01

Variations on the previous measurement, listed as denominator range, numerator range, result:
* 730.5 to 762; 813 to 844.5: 1.12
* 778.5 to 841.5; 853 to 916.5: 0.97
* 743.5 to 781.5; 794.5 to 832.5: 1.08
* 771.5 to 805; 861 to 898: 0.95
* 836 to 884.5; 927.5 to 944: 0.96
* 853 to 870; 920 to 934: 0.95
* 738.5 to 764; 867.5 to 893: 1.12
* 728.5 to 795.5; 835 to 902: 1.02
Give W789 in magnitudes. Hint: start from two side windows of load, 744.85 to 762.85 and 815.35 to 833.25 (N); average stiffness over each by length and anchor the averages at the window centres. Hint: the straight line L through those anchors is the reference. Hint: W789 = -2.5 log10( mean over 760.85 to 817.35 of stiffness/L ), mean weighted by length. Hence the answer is -0.09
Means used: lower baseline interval 33.1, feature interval 38.3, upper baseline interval 37.6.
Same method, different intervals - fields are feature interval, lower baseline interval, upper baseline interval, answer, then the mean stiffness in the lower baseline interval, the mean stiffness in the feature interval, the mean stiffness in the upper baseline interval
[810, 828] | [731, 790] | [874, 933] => -0.07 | 35.2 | 38.1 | 36.3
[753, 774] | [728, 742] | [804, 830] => -0.05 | 35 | 37.7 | 38.3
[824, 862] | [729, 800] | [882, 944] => -0.02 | 35.8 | 36.4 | 36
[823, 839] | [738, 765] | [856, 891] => -0.05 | 32.3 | 36.7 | 36.3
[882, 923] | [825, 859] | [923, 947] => -0.05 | 36.3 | 36.7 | 34.6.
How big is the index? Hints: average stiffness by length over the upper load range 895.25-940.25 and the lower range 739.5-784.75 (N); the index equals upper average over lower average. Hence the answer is 1.03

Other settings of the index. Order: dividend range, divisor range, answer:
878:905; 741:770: 1.10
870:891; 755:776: 0.94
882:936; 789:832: 0.95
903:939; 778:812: 0.93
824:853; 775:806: 0.94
